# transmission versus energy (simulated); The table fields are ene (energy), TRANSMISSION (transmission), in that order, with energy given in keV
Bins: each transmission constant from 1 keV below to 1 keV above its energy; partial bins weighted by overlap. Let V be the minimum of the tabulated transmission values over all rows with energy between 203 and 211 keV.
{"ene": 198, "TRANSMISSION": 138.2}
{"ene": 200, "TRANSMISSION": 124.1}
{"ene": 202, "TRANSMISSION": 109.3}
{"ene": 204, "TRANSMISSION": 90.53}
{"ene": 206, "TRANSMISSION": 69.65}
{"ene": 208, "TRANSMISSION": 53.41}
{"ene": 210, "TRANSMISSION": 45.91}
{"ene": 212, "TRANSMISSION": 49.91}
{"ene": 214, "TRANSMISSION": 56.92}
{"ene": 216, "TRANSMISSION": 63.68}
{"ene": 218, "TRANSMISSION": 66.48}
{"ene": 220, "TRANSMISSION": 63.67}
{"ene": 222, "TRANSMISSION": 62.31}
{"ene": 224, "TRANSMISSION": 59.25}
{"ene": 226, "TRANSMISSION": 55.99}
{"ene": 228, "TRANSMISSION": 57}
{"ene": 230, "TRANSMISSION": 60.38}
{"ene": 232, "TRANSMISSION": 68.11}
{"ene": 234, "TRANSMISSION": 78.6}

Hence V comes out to 45.91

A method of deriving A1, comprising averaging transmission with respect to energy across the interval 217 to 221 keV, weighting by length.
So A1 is 65.1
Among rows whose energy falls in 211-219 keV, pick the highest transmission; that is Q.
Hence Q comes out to 66.48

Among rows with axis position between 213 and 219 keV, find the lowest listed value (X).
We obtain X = 56.92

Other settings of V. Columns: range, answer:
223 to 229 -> 55.99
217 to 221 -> 63.67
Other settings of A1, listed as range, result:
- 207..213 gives 49.7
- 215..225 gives 63.1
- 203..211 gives 64.9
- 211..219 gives 59.2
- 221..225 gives 60.8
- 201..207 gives 89.8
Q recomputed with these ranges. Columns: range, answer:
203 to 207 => 90.53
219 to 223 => 63.67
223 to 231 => 60.38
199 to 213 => 124.1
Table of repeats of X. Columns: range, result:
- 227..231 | 57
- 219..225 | 59.25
